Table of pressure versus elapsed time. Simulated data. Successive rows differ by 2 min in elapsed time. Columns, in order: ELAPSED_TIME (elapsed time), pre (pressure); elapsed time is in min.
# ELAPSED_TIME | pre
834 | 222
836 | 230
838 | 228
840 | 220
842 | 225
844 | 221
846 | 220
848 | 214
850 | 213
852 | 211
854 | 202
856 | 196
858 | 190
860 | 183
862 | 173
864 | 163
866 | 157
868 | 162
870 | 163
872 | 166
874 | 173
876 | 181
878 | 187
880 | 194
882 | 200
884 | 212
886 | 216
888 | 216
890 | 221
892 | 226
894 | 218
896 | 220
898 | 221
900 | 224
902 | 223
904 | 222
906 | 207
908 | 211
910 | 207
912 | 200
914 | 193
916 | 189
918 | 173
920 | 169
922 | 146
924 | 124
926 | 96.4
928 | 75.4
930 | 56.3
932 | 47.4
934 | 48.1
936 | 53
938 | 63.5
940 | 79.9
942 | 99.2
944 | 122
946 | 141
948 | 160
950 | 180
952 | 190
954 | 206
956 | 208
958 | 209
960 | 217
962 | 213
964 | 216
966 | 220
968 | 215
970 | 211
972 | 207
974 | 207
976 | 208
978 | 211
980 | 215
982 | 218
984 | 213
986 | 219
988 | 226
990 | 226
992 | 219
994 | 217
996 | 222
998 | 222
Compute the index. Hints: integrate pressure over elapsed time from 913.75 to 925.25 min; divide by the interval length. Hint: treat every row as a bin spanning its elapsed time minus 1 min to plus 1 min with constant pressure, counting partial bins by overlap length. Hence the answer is 162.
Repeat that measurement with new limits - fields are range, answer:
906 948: 128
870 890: 194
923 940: 71.1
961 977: 212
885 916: 214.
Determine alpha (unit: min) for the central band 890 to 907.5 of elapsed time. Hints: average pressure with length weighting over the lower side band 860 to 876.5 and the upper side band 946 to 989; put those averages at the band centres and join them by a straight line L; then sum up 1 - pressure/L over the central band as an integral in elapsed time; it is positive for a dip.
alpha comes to -3.92 min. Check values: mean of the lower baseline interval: 168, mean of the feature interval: 220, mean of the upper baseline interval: 206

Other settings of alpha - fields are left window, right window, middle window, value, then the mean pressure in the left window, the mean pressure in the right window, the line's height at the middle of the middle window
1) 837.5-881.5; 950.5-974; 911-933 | 7.48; 192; 209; 203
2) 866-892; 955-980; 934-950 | 7.93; 191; 212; 206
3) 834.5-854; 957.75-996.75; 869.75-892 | 2.27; 219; 216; 218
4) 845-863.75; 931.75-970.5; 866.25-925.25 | -4.58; 199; 156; 181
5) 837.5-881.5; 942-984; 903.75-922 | 0.16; 192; 197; 195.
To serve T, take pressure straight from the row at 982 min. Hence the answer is 218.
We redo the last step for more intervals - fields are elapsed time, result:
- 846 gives 220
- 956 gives 208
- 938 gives 63.5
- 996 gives 222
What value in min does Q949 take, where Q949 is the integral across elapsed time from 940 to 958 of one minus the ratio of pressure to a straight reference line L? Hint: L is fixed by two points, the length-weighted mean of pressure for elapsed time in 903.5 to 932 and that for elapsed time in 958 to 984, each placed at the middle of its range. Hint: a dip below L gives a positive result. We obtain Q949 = 2.8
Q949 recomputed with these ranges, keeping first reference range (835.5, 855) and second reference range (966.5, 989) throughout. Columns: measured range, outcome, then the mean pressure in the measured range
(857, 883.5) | 4.91 min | 177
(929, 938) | 6.80 min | 52.6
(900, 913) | 0.21 min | 213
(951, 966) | 0.36 min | 209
